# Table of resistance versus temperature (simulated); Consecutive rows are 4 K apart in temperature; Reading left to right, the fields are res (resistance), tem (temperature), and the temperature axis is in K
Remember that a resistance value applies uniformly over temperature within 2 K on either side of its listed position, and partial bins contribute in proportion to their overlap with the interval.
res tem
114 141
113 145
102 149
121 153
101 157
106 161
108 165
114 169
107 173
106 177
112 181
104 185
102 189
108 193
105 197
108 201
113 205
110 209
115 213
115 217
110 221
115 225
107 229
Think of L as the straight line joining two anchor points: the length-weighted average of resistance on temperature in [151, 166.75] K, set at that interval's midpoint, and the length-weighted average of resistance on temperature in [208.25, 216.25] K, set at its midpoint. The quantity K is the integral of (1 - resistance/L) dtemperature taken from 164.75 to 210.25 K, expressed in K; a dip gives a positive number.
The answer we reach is 1.3 K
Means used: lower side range 109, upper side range 113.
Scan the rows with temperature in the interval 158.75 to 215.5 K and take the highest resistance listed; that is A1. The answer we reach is 115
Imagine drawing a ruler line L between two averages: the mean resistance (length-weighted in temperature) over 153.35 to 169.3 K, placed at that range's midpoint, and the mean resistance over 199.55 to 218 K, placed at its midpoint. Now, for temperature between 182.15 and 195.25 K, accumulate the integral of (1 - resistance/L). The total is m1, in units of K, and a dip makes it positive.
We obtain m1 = 0.6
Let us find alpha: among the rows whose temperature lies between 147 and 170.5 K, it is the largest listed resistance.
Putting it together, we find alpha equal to 121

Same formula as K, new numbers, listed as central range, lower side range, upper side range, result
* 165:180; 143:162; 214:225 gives 0.1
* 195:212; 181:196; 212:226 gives 0.0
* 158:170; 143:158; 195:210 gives 0.1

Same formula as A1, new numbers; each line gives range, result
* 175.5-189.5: 112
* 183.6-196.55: 108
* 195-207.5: 113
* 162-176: 114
